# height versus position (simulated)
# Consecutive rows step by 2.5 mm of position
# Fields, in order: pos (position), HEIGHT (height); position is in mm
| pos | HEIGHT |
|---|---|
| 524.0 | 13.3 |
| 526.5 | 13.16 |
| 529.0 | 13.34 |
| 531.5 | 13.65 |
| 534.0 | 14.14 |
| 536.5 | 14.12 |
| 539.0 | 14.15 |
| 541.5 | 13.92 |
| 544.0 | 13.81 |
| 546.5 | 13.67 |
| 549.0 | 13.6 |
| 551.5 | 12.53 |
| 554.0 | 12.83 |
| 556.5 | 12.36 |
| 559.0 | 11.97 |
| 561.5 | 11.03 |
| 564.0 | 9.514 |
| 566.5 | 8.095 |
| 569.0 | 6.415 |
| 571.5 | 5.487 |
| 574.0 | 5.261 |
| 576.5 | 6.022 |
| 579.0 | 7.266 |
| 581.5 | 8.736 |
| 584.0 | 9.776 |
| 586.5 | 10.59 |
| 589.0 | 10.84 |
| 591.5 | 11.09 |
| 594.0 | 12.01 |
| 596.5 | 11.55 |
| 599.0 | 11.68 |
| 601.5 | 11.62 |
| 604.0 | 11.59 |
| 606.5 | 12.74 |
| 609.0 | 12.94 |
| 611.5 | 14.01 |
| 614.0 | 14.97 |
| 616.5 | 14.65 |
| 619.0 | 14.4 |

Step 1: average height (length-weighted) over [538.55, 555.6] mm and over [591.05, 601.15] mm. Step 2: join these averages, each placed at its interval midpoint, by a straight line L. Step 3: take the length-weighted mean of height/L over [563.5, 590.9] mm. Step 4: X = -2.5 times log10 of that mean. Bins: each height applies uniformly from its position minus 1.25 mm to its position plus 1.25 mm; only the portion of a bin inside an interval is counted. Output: 0.46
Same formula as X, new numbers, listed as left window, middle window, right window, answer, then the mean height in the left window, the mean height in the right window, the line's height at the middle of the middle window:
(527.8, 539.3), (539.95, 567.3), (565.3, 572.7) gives -0.25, 13.9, 6.66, 9.78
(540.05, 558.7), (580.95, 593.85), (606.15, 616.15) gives 0.29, 13.2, 13.8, 13.6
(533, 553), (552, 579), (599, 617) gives 0.45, 13.7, 13.1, 13.5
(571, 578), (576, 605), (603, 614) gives -0.14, 5.66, 13.1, 9.16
